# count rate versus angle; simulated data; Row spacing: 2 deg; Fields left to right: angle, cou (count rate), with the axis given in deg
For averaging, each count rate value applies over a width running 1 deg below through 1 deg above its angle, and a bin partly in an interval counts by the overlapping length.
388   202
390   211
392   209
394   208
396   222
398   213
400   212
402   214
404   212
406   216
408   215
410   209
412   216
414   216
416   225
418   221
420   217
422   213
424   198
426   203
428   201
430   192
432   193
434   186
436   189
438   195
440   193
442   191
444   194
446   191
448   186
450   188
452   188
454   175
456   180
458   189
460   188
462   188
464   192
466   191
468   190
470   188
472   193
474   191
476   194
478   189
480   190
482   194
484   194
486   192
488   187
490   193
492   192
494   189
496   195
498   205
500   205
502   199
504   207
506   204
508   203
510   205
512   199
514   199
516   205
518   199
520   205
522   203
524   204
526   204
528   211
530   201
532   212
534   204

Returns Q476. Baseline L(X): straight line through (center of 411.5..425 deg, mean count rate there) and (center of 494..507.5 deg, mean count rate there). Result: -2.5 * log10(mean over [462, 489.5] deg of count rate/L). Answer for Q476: 0.08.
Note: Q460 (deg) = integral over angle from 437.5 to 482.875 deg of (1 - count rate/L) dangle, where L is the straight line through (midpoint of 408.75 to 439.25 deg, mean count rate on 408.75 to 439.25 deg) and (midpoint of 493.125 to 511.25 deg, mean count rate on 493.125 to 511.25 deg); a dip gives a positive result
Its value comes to 3.10 deg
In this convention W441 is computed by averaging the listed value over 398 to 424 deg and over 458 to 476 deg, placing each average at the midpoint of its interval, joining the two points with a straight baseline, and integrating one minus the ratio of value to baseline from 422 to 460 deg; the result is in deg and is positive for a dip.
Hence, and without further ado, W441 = 2.0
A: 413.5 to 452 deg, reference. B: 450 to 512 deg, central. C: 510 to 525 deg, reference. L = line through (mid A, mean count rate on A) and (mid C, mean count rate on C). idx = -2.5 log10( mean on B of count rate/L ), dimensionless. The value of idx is 0.04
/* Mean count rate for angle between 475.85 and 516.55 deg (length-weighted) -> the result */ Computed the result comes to 197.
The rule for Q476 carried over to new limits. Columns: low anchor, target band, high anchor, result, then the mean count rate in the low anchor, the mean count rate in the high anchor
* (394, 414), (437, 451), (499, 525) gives 0.102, 214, 203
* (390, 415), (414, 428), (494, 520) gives -0.004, 213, 202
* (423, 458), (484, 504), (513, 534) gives 0.021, 191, 204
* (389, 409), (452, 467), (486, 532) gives 0.111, 213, 201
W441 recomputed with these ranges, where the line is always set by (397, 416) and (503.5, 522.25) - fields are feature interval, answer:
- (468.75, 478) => 0.7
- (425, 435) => 0.8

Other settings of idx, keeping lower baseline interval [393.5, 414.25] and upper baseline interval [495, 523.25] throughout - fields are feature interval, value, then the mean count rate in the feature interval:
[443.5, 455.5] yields 0.12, 186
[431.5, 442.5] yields 0.10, 191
